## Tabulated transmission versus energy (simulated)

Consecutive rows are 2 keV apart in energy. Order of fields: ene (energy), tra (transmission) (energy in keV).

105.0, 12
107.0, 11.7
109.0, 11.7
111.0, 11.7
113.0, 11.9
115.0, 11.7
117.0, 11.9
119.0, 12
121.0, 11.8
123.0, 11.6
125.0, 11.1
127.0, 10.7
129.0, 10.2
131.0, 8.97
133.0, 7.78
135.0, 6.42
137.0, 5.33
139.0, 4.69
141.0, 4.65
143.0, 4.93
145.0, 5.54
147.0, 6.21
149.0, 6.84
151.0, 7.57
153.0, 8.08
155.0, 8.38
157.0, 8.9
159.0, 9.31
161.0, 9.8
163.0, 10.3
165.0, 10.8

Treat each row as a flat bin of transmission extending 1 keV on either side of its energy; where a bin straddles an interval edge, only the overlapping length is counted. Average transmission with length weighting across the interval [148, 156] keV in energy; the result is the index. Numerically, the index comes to 7.72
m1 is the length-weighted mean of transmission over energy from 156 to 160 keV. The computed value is 9.11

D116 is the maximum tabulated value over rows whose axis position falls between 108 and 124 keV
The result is 12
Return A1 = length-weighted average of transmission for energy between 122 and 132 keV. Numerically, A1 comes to 10.5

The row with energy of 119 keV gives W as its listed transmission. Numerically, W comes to 12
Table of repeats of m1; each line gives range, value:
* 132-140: 6.05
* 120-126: 11.5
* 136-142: 4.89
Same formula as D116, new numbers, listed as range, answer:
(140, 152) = 7.57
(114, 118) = 11.9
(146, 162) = 9.8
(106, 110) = 11.7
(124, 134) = 11.1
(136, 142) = 5.33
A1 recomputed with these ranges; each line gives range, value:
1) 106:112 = 11.7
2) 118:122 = 11.9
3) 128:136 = 8.34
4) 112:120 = 11.9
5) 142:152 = 6.22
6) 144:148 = 5.88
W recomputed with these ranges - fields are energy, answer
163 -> 10.3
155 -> 8.38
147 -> 6.21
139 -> 4.69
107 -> 11.7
